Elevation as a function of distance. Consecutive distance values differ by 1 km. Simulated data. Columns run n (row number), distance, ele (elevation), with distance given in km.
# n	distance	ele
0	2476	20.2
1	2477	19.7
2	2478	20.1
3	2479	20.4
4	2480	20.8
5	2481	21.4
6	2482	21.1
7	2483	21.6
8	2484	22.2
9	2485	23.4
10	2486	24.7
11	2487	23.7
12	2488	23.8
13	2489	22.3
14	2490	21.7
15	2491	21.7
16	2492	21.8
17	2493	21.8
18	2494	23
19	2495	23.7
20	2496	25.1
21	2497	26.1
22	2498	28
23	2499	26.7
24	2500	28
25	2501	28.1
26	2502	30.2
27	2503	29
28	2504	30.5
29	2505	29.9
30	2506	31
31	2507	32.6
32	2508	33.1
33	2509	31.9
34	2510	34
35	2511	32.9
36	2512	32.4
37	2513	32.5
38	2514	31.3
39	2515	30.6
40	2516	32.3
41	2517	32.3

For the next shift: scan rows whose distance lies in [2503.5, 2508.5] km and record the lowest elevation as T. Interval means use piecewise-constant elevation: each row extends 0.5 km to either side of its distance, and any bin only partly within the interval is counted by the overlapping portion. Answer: 29.9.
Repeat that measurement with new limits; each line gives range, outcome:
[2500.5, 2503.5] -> 28.1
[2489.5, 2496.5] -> 21.7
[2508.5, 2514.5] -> 31.3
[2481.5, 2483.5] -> 21.1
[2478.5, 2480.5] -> 20.4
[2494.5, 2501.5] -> 23.7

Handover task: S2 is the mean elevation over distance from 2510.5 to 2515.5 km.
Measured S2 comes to 31.9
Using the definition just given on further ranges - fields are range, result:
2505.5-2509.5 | 32.1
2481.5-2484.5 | 21.6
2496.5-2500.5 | 27.2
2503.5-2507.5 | 31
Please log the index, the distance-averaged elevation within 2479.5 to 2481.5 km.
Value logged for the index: 21.1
